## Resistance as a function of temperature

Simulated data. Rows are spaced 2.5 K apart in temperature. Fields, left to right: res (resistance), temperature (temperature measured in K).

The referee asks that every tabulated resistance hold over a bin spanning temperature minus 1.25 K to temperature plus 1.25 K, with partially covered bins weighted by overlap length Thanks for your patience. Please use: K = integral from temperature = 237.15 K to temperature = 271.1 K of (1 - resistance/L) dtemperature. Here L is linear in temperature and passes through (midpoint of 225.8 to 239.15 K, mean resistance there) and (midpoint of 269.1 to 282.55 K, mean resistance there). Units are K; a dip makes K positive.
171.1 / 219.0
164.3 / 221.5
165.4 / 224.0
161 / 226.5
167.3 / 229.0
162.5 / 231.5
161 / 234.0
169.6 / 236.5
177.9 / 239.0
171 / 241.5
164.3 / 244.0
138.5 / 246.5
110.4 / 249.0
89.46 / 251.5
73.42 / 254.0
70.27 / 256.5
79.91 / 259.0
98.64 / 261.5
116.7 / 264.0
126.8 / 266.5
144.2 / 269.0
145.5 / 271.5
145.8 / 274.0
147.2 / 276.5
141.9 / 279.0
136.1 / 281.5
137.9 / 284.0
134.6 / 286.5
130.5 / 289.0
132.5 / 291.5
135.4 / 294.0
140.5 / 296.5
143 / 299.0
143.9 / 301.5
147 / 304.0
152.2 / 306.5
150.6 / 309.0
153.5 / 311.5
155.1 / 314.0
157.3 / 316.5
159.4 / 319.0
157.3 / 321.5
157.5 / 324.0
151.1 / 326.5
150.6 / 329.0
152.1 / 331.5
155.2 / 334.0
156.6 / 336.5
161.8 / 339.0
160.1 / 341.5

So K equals 7.33 K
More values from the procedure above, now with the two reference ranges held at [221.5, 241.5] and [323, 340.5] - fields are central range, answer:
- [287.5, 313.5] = 2.5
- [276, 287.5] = 1.5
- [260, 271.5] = 2.8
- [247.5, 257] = 4.4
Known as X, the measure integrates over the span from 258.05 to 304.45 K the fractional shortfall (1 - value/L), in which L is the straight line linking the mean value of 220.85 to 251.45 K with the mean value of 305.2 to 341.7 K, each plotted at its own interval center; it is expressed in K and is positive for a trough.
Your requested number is 6.8 K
